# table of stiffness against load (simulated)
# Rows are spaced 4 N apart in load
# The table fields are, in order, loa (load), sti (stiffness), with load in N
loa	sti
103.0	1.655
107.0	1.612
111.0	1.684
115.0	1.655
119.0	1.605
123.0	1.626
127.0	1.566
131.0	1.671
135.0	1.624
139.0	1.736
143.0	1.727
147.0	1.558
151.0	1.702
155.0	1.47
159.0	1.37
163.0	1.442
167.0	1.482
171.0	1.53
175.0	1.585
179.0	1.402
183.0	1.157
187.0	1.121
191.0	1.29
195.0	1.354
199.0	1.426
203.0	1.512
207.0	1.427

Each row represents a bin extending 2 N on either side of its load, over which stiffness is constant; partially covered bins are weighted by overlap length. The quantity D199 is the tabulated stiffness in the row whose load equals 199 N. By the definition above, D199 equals 1.426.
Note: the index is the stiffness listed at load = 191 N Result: 1.29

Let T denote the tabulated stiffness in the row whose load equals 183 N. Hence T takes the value 1.157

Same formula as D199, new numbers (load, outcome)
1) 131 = 1.671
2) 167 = 1.482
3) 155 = 1.47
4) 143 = 1.727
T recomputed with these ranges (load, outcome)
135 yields 1.624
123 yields 1.626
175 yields 1.585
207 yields 1.427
